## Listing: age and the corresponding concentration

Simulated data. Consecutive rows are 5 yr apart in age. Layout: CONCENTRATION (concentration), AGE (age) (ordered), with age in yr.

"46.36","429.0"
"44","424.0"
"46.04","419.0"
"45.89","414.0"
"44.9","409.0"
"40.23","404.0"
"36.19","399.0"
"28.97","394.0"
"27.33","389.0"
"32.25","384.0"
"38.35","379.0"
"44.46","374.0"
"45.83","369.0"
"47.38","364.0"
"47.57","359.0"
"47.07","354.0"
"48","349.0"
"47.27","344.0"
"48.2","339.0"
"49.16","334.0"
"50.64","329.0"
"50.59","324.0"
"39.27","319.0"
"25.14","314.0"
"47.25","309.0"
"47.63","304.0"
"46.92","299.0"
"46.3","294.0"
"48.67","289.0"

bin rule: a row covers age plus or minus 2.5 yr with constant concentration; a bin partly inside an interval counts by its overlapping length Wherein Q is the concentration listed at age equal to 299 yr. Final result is 46.92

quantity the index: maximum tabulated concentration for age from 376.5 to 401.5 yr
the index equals 38.35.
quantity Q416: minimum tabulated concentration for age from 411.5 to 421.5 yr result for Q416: 45.89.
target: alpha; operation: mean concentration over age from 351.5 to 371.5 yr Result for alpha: 47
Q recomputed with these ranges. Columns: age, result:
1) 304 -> 47.63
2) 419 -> 46.04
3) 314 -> 25.14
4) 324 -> 50.59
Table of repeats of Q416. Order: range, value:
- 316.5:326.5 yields 39.27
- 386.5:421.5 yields 27.33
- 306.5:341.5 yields 25.14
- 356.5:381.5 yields 38.35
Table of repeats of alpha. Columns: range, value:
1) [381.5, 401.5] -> 31.2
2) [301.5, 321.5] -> 39.8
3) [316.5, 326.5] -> 44.9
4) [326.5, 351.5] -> 48.7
